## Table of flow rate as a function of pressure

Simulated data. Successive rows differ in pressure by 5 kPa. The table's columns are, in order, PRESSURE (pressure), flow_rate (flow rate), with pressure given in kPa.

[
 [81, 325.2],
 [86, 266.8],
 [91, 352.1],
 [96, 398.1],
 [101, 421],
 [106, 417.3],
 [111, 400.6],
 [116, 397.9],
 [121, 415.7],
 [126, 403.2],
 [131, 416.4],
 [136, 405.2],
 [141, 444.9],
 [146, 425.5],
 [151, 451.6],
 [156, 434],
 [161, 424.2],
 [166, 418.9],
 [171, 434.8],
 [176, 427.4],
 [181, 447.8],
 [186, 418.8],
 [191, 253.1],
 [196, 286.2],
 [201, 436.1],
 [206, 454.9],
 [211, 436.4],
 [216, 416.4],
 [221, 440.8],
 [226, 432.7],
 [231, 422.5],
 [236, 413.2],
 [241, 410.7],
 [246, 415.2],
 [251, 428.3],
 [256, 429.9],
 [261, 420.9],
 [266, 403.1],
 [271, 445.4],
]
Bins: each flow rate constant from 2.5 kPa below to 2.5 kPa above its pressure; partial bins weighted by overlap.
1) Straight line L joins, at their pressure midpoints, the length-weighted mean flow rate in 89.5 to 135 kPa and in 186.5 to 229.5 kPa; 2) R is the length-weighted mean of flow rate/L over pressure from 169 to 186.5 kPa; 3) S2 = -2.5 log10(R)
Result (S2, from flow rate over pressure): -0.09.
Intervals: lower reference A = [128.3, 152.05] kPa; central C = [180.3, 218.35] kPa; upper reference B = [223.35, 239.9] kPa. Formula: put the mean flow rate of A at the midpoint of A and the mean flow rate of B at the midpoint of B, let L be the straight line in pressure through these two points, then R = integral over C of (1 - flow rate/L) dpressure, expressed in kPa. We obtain 2.93 kPa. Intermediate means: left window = 427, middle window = 391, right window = 422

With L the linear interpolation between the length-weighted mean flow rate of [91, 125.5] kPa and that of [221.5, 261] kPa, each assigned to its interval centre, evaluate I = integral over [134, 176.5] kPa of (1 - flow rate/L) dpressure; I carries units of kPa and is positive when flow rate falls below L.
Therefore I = -2.0 kPa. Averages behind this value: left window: 404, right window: 423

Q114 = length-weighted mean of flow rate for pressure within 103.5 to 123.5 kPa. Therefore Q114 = 408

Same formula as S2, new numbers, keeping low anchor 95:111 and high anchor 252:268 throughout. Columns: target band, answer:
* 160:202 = 0.06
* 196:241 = -0.01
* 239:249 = 0.01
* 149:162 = -0.06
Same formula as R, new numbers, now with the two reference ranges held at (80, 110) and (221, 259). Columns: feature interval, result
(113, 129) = -1.2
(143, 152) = -1.1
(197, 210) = -0.5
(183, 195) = 2.0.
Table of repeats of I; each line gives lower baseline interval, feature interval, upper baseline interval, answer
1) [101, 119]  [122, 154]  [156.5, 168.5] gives -0.61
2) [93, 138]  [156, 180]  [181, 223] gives -1.69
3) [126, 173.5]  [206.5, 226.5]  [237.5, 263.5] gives -0.52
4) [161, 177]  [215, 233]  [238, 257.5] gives -0.30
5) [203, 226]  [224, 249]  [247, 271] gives 0.64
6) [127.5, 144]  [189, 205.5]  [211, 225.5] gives 3.28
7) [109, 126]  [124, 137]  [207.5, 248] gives -0.06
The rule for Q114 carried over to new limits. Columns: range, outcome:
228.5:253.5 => 418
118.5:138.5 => 410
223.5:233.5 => 428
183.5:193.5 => 336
